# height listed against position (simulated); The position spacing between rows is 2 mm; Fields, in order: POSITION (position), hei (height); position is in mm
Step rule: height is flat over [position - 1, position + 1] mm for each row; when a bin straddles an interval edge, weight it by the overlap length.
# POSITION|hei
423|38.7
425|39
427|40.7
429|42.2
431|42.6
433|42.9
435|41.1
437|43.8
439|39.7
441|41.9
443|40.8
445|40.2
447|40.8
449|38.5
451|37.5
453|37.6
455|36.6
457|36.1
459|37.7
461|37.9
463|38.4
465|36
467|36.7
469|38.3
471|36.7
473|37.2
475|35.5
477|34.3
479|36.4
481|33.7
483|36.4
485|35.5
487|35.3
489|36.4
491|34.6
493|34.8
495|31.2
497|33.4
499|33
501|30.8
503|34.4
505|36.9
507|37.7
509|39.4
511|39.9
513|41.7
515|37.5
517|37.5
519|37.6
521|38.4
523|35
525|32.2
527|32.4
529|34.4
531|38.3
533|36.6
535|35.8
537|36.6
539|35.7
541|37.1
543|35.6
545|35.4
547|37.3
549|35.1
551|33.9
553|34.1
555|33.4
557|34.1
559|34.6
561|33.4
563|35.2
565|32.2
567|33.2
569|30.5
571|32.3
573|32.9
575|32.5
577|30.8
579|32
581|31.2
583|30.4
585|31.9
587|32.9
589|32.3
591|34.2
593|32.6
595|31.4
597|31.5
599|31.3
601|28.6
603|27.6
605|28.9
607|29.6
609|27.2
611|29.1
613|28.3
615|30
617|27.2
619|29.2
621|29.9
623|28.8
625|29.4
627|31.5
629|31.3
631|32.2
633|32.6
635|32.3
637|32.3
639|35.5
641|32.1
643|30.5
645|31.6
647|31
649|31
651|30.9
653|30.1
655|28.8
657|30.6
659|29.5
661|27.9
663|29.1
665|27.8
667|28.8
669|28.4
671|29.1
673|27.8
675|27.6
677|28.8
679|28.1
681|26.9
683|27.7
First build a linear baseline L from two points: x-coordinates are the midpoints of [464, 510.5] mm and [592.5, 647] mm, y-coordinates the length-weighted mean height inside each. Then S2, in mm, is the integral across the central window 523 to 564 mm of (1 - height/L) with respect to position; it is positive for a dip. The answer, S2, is -2.1 mm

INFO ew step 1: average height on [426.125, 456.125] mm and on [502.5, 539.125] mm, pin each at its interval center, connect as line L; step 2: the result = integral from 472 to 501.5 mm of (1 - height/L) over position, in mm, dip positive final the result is 2.9 mm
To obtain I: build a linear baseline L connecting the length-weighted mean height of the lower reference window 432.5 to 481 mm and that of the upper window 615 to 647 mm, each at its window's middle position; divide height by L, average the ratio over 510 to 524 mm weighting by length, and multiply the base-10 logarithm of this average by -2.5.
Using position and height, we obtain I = -0.07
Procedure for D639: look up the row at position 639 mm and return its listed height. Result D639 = 35.5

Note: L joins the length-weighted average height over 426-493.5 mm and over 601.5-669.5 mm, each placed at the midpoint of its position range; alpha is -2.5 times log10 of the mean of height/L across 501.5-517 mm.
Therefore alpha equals -0.062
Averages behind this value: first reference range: 38.1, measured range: 37.9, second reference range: 30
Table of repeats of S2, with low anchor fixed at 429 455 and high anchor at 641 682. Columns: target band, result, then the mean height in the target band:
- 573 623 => 3.2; 30.5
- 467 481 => 1.0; 36.2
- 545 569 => 0.4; 34.1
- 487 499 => 1.2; 34.1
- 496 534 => 0.6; 36.2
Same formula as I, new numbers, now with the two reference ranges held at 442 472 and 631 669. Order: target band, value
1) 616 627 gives 0.09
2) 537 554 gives -0.03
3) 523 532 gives 0.03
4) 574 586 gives 0.06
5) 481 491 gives 0.04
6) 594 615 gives 0.11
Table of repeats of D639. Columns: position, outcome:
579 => 32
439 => 39.7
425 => 39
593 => 32.6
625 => 29.4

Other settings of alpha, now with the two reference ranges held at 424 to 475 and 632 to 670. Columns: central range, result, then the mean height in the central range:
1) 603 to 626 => 0.12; 28.8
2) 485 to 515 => 0.04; 35.7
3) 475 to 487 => 0.08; 35.3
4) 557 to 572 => 0.04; 33.1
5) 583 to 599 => 0.03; 32.2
